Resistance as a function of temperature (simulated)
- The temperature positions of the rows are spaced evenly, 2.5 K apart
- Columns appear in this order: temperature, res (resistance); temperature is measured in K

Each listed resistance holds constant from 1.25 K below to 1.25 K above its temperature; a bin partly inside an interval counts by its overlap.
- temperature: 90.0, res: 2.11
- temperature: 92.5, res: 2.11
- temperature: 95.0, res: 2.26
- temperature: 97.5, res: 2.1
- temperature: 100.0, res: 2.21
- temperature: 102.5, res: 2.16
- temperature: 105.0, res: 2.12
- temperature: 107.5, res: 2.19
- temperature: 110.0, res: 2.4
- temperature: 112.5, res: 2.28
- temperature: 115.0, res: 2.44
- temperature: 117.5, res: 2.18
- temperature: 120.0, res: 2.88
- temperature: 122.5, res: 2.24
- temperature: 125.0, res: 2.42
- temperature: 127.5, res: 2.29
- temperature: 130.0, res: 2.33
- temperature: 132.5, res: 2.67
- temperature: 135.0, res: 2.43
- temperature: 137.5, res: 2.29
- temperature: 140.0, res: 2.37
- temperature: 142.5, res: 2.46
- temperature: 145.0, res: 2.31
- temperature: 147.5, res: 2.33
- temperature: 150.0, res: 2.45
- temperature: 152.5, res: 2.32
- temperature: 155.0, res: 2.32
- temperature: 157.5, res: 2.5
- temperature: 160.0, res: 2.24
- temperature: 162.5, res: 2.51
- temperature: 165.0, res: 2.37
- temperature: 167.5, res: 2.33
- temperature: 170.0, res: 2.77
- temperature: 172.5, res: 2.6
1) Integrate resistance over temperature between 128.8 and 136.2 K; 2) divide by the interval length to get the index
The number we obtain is 2.48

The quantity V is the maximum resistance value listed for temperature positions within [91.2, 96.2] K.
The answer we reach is 2.26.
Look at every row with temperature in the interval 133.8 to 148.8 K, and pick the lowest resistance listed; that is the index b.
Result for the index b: 2.29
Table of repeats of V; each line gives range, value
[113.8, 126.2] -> 2.88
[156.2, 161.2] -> 2.5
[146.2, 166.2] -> 2.51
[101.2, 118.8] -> 2.44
